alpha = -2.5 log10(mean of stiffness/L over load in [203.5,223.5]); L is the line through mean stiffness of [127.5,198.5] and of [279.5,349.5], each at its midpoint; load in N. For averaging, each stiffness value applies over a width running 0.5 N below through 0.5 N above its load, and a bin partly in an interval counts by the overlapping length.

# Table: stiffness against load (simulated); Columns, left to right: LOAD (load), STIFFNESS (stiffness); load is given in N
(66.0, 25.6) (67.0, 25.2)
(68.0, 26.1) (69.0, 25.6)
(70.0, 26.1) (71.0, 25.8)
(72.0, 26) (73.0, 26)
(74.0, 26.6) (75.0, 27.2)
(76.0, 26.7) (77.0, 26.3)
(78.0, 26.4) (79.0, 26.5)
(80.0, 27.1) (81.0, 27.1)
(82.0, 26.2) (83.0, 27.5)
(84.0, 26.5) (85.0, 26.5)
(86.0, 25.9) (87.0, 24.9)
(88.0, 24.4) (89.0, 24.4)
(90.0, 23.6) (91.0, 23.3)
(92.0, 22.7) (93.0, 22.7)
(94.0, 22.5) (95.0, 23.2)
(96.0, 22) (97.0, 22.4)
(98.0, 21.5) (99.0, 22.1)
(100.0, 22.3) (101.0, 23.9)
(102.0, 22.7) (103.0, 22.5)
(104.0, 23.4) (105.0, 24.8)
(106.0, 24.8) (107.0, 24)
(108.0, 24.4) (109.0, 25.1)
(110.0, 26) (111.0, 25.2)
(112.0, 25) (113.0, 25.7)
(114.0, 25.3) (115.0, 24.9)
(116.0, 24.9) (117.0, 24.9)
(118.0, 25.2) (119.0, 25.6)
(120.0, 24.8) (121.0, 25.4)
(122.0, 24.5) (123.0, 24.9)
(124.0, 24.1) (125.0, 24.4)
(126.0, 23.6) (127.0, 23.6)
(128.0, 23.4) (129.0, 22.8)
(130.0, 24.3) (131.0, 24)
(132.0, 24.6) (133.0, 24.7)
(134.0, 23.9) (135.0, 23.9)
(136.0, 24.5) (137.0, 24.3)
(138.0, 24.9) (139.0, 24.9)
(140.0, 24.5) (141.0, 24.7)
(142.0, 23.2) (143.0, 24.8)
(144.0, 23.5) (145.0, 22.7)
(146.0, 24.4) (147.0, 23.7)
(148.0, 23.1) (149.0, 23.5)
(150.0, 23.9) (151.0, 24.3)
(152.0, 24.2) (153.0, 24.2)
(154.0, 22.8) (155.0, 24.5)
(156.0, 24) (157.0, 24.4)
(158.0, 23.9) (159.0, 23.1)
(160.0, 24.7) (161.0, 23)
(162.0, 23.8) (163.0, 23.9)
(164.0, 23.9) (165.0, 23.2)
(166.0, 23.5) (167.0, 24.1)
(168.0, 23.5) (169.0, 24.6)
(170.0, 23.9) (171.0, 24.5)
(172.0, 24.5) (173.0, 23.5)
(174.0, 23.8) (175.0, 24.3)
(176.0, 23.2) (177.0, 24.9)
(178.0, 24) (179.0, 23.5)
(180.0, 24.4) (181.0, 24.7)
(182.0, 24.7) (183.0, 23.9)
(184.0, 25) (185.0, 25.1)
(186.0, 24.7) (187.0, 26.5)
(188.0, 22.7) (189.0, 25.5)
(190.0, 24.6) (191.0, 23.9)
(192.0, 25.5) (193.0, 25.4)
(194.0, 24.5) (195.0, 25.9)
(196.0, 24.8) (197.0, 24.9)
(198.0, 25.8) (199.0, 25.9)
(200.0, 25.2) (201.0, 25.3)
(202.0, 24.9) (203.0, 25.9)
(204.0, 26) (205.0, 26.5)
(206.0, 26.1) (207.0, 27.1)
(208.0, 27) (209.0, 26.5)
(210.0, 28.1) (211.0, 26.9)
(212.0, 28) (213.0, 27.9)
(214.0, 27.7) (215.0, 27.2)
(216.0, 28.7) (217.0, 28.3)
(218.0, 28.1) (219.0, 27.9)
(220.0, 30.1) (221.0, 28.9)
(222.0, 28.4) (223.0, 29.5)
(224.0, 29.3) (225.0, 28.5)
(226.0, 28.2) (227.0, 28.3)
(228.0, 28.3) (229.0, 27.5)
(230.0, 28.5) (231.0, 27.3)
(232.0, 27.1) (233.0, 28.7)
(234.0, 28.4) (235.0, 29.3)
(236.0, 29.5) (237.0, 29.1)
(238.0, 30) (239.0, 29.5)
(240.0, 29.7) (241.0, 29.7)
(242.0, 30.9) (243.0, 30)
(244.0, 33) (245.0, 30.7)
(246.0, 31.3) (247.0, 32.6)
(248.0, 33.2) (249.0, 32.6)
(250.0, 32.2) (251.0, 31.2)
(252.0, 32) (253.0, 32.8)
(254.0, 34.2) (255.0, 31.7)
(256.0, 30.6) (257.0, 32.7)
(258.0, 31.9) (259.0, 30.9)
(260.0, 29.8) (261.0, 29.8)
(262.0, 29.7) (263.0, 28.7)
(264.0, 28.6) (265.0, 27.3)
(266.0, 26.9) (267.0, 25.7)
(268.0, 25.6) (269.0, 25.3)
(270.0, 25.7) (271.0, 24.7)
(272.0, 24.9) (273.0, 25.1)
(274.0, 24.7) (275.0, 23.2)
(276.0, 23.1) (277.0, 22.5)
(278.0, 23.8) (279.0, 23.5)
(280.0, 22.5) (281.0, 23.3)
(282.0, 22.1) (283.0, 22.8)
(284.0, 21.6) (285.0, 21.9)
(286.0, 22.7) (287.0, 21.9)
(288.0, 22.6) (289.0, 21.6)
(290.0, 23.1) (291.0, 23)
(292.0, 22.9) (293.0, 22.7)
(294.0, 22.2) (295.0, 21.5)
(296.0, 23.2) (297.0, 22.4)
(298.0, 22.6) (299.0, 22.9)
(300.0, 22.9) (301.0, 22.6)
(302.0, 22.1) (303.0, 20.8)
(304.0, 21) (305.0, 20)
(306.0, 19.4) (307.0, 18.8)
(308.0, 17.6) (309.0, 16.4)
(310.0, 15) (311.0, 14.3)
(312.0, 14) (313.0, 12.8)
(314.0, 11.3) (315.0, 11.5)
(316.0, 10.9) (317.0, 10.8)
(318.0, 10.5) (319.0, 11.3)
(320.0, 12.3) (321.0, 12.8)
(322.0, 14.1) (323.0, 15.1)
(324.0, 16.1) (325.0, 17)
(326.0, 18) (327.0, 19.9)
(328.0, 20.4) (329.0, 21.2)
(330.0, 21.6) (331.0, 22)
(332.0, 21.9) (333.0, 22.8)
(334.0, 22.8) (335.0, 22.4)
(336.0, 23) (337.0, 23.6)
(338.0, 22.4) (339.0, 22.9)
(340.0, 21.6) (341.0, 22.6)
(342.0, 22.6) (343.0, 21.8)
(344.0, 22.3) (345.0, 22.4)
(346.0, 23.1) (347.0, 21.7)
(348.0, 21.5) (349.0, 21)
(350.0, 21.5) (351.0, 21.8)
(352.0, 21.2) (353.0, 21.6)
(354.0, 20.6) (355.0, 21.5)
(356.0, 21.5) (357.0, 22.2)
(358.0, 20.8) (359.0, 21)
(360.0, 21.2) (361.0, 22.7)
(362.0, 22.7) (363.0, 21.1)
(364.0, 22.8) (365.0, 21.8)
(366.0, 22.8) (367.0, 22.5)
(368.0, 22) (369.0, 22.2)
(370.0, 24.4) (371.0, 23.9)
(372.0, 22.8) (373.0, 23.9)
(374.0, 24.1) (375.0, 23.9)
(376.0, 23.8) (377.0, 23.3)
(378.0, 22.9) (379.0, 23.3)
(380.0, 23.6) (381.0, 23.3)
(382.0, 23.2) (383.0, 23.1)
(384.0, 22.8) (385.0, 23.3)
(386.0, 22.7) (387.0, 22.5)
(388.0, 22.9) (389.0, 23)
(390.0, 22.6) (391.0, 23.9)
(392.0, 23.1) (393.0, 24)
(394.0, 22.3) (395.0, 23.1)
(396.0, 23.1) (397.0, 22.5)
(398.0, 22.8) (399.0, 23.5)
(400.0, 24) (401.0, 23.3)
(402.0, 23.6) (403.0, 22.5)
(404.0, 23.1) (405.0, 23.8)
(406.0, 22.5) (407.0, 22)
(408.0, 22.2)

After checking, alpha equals -0.22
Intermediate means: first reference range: 24.2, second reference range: 19.8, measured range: 27.7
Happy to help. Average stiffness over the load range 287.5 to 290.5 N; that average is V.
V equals 22.4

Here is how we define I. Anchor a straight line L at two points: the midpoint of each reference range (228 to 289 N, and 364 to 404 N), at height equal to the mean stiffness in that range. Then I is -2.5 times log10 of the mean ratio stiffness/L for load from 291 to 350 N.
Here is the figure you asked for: 0.30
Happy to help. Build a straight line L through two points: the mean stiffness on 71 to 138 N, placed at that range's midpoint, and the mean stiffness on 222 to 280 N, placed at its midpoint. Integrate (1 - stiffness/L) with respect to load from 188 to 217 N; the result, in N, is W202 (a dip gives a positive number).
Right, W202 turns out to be 1.3 N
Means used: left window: 24.6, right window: 28.7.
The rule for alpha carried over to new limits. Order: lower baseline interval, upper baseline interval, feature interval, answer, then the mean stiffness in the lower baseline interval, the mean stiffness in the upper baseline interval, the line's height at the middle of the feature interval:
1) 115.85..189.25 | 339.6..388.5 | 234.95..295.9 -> -0.17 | 24.2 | 22.4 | 23.2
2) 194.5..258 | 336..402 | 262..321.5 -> 0.24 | 28.8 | 22.6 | 26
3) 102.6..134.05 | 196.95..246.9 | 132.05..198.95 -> 0.08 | 24.5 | 28.2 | 26.2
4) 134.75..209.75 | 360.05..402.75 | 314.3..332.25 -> 0.43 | 24.5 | 23.1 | 23.5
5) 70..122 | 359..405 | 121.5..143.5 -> 0.02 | 24.8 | 23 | 24.6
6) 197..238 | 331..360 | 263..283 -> 0.02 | 27.6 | 22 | 25.2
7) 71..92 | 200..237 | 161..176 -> 0.14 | 25.9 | 27.8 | 27.1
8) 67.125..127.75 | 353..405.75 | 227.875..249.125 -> -0.25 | 24.8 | 22.8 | 23.8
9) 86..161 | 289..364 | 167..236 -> -0.17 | 24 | 19.8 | 22.4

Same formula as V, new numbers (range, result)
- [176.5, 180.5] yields 24.2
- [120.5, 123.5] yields 24.9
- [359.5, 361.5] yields 21.9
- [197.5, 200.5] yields 25.6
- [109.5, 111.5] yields 25.6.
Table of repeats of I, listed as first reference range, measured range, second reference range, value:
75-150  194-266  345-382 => -0.22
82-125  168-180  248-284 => 0.07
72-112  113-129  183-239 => 0.03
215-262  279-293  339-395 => 0.21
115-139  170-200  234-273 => 0.09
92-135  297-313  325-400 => 0.18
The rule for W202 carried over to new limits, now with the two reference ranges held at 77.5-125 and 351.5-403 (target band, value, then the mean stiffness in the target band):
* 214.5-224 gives -1.9 N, 28.6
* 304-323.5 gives 7.4 N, 14.3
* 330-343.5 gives 0.3 N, 22.5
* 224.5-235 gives -2.0 N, 28.1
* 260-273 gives -1.9 N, 26.9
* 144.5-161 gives 0.3 N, 23.8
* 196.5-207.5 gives -0.9 N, 25.8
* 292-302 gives 0.3 N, 22.6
